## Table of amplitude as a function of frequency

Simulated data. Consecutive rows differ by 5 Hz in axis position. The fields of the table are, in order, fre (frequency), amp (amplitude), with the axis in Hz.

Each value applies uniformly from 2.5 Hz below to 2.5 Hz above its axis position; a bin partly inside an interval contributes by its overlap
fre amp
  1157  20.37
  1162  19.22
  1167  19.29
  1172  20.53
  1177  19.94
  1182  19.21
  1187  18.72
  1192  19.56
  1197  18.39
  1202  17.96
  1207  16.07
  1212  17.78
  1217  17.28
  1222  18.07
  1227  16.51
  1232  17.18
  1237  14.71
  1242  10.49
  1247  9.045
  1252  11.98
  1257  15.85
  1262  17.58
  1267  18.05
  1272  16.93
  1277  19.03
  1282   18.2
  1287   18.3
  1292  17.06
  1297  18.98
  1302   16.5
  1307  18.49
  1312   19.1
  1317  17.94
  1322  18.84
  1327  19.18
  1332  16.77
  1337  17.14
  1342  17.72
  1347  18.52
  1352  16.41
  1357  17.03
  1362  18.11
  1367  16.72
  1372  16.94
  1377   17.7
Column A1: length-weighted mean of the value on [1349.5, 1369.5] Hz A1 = 17.1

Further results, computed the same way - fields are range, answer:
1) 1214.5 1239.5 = 16.8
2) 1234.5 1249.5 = 11.4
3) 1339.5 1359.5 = 17.4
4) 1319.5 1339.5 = 18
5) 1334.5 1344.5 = 17.4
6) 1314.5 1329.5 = 18.7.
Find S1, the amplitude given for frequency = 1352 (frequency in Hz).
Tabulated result 16.41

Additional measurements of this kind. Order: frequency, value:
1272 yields 16.93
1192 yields 19.56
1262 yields 17.58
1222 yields 18.07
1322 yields 18.84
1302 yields 16.5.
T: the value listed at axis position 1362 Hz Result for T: 18.11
